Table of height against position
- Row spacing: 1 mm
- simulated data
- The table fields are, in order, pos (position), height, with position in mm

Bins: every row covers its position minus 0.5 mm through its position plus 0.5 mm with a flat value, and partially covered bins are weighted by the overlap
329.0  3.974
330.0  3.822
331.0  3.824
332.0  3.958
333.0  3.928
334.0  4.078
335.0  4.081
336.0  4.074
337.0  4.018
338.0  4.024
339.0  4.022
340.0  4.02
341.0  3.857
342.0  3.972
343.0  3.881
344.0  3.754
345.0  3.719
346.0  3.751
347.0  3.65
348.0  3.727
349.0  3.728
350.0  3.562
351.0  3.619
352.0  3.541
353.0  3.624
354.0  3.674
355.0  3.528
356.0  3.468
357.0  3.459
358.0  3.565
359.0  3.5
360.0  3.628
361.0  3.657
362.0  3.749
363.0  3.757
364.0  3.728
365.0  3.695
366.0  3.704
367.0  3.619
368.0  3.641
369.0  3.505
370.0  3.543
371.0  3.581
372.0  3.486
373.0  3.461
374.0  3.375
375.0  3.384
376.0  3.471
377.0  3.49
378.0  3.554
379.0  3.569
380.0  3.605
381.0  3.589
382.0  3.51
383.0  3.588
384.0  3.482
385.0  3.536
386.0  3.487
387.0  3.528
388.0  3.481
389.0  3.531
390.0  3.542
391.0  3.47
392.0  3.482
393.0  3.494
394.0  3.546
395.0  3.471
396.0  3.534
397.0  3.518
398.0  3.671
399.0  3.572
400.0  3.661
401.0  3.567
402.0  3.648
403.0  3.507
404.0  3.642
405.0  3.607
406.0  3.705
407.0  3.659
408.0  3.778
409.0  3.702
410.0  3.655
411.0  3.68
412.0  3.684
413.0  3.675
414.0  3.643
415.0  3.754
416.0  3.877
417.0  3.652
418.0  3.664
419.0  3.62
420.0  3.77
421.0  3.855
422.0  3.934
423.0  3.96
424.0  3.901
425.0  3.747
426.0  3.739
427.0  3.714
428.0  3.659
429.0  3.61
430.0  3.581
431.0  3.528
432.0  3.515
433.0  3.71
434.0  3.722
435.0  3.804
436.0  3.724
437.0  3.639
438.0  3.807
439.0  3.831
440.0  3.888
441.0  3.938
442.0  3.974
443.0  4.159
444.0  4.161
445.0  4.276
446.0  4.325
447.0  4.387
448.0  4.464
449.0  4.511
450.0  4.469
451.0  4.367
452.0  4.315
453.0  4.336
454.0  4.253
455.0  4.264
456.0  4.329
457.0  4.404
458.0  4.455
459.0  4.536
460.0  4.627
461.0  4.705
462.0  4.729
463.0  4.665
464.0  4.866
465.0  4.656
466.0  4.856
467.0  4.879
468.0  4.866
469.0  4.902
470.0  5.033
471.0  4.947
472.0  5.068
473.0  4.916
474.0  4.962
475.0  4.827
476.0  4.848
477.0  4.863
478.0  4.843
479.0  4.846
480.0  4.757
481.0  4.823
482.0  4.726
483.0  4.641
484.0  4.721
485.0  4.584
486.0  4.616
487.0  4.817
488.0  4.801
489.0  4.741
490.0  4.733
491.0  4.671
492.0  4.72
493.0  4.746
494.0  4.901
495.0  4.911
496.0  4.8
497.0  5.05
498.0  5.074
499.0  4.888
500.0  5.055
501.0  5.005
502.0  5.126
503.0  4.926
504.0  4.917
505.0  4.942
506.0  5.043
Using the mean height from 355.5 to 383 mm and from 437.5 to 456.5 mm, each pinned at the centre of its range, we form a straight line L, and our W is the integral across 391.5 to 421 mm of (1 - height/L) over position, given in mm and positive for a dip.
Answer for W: 1.79 mm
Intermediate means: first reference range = 3.57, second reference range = 4.21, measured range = 3.64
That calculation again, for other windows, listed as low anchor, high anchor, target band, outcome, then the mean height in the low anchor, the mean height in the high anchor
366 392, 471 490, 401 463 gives 3.6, 3.52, 4.8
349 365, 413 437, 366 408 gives 1.3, 3.61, 3.72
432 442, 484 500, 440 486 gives -3.5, 3.78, 4.81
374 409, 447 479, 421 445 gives 2.3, 3.55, 4.67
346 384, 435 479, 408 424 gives 1.3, 3.58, 4.48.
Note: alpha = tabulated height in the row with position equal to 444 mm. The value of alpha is 4.161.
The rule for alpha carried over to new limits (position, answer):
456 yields 4.329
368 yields 3.641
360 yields 3.628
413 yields 3.675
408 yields 3.778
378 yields 3.554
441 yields 3.938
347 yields 3.65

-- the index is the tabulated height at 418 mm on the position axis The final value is 3.664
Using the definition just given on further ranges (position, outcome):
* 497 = 5.05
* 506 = 5.043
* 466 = 4.856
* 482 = 4.726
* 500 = 5.055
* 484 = 4.721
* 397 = 3.518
